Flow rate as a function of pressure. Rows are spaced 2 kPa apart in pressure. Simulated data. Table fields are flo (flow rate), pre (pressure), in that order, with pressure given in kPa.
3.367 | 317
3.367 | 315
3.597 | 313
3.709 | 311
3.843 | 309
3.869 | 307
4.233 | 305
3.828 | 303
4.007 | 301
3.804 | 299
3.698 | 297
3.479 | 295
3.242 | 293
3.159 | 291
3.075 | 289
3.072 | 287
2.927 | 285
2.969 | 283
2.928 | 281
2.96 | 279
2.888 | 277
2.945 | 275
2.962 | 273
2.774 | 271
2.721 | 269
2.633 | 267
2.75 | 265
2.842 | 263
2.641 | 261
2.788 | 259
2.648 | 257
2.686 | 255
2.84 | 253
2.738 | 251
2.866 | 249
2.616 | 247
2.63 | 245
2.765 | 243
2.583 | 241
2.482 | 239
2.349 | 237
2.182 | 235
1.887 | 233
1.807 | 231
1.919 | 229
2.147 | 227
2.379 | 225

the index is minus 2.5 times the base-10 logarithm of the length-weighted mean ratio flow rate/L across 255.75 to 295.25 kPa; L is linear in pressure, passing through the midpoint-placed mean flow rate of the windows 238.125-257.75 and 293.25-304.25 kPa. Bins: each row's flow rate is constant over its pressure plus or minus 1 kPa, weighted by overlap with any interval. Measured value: 0.12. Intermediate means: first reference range 2.69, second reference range 3.74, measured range 2.91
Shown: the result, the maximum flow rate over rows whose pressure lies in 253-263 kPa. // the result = 2.842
